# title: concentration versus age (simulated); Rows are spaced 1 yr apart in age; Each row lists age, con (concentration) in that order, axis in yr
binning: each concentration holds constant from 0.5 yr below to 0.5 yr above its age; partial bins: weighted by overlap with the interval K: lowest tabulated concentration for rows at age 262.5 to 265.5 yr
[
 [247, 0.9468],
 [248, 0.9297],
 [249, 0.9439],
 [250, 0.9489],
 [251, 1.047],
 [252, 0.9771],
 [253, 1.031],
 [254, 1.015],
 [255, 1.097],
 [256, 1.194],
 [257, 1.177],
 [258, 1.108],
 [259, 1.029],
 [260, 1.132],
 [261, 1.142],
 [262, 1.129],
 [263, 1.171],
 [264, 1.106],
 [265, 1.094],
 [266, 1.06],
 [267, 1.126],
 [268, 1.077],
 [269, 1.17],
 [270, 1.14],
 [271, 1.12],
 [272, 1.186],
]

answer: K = 1.094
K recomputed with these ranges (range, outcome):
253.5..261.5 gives 1.015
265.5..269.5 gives 1.06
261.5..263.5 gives 1.129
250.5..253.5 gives 0.9771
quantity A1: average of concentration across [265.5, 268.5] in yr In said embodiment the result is 1.09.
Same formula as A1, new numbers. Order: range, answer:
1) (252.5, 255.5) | 1.05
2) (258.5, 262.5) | 1.11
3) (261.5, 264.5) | 1.14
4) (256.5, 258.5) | 1.14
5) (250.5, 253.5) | 1.02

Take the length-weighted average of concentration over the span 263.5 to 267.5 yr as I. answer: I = 1.1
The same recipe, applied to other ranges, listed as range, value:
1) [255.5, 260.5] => 1.13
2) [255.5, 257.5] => 1.19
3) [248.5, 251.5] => 0.98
